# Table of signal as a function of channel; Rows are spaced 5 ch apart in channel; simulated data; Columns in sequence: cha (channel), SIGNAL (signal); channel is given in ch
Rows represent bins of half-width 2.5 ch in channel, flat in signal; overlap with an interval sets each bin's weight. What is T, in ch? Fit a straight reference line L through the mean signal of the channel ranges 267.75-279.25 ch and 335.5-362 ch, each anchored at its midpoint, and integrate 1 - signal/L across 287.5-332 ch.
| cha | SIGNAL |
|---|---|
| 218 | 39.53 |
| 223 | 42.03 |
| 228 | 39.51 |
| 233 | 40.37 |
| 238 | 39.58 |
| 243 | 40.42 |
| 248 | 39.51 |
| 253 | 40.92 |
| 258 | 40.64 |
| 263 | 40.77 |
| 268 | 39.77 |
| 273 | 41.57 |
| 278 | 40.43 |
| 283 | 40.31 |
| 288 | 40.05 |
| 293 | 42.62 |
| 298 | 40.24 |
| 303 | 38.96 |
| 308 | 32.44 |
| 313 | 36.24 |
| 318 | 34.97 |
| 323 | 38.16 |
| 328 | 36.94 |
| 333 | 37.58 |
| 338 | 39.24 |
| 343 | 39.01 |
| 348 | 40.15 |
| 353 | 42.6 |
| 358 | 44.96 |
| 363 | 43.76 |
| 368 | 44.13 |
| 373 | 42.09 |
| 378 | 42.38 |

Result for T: 3.6 ch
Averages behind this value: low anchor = 40.8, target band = 37.7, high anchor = 41.3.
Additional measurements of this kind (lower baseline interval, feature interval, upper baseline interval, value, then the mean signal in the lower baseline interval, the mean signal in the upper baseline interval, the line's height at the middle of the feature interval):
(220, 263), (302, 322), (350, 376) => 3.1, 40.4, 43.4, 42.1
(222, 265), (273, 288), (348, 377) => 0.3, 40.4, 43.2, 41.2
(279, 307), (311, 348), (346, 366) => 3.6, 40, 43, 41.7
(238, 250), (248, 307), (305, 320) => -4.7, 39.9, 34.7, 37.4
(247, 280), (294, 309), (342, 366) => 1.1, 40.6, 42.3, 41.3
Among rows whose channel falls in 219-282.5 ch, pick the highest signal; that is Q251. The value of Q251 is 42.03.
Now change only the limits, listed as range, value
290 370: 44.96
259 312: 42.62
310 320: 36.24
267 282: 41.57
